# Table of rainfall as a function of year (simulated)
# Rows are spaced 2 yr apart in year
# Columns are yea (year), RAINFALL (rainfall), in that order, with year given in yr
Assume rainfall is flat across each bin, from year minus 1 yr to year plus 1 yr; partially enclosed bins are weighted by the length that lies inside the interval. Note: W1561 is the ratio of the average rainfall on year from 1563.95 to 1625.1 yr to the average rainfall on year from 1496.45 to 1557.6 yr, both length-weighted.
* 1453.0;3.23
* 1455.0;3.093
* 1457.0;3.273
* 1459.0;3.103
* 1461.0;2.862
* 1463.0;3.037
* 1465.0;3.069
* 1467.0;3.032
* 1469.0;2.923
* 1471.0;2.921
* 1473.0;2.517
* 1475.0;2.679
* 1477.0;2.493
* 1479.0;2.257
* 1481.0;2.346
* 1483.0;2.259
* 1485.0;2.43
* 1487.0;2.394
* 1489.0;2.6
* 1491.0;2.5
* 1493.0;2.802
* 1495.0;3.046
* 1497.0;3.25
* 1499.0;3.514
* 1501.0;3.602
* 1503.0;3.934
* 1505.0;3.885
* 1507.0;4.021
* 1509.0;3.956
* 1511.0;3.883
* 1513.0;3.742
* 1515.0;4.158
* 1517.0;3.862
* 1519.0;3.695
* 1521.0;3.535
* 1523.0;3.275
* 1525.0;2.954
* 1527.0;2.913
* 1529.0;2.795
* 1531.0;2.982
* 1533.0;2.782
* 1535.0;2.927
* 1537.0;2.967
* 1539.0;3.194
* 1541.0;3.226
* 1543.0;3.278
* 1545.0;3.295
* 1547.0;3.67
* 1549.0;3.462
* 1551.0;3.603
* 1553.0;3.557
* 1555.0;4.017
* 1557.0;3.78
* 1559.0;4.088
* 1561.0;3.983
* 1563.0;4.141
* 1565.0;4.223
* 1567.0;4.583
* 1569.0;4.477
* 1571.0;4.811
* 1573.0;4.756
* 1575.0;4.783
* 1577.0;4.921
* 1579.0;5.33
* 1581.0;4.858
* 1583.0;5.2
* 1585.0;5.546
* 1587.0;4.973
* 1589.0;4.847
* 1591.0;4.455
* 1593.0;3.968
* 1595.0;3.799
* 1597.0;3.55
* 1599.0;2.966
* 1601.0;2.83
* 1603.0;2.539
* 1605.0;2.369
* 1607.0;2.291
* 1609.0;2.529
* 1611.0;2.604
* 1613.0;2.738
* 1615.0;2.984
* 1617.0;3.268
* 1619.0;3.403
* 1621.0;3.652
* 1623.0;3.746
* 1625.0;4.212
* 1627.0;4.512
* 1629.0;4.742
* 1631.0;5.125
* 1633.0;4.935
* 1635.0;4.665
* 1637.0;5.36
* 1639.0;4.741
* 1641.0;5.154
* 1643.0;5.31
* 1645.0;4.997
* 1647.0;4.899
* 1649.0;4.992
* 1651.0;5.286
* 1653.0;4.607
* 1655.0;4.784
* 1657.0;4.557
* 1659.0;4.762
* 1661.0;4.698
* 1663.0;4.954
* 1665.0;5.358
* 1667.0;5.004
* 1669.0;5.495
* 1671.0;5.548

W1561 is 1.12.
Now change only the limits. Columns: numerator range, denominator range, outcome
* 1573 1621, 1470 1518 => 1.21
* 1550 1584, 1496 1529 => 1.22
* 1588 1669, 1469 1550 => 1.33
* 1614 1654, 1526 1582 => 1.18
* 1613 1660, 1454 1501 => 1.60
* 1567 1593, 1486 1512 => 1.46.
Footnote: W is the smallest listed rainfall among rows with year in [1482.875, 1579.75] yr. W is 2.259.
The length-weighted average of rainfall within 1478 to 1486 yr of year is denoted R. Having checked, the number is 2.32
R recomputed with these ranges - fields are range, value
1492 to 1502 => 3.24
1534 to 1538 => 2.95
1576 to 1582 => 5.04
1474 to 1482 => 2.44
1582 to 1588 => 5.24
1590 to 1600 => 3.75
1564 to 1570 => 4.43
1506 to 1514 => 3.9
